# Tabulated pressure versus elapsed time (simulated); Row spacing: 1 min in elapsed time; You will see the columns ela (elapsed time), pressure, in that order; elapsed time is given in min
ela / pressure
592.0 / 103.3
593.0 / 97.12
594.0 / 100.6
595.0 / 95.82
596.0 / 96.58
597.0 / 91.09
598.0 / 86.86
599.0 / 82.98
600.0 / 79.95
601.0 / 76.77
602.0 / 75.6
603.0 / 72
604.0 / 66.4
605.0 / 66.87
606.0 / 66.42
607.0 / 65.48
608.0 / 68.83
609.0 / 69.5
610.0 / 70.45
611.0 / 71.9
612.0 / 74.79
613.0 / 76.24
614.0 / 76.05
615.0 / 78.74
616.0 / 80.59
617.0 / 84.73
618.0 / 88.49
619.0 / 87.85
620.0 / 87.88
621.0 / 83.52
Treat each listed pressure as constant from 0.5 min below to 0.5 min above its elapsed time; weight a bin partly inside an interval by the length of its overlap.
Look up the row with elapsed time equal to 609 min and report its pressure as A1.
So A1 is 69.5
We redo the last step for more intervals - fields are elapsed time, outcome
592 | 103.3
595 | 95.82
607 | 65.48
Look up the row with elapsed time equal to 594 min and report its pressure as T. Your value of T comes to 100.6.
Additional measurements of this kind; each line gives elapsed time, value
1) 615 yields 78.74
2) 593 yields 97.12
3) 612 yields 74.79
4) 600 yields 79.95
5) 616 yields 80.59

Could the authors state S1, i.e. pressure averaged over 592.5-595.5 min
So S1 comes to 97.8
